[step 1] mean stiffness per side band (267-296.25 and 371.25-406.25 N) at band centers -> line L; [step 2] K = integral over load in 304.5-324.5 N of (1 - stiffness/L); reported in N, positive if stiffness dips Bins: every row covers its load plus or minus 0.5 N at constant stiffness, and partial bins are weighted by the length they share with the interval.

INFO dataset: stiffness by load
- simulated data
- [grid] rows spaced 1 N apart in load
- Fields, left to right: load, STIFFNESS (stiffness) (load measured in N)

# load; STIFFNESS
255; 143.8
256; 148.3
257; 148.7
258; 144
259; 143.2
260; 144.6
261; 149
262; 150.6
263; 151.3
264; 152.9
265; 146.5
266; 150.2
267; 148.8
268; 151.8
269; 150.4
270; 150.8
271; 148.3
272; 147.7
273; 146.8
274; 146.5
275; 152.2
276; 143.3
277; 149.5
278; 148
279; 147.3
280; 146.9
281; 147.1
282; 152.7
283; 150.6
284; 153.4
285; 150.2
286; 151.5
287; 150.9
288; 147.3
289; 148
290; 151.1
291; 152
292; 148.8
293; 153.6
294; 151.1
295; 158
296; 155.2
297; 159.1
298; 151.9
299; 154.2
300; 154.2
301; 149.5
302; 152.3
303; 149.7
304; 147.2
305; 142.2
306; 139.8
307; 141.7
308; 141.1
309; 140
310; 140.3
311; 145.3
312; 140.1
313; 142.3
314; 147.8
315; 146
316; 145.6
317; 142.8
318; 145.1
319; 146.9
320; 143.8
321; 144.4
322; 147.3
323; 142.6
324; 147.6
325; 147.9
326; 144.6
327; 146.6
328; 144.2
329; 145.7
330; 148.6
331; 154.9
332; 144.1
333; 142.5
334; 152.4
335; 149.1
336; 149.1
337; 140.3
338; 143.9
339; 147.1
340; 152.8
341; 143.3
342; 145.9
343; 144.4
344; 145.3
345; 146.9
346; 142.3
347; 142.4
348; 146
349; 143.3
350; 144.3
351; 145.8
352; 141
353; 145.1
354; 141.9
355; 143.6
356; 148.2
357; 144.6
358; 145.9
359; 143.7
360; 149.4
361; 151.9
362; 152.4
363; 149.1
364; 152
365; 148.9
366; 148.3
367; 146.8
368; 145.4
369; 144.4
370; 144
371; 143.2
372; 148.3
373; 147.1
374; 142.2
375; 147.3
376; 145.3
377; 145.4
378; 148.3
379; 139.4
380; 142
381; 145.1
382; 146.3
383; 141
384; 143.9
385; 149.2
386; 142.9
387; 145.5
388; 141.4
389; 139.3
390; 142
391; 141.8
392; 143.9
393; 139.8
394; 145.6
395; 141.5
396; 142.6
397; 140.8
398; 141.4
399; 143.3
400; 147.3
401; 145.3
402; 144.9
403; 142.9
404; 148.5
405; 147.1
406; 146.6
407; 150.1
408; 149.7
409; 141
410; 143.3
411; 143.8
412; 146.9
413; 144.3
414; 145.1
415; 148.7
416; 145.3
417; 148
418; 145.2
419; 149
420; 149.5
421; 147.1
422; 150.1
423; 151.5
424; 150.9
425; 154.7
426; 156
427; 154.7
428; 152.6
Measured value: 0.6 N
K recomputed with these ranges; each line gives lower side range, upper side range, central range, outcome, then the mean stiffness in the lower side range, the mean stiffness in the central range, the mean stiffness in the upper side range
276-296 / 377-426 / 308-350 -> 0.9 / 150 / 145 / 145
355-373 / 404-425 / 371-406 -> 0.8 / 147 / 144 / 147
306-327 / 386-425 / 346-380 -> -0.2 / 144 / 146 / 145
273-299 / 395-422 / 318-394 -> 1.2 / 151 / 146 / 146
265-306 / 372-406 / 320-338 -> 0.1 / 150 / 146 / 144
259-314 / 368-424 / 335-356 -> 0.3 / 149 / 145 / 145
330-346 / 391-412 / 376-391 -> 0.1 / 147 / 144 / 144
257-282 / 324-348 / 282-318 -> -0.3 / 148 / 148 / 146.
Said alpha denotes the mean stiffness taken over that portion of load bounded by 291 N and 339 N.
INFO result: 147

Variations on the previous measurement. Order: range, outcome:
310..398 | 145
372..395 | 144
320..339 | 146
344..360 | 145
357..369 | 148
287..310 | 149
